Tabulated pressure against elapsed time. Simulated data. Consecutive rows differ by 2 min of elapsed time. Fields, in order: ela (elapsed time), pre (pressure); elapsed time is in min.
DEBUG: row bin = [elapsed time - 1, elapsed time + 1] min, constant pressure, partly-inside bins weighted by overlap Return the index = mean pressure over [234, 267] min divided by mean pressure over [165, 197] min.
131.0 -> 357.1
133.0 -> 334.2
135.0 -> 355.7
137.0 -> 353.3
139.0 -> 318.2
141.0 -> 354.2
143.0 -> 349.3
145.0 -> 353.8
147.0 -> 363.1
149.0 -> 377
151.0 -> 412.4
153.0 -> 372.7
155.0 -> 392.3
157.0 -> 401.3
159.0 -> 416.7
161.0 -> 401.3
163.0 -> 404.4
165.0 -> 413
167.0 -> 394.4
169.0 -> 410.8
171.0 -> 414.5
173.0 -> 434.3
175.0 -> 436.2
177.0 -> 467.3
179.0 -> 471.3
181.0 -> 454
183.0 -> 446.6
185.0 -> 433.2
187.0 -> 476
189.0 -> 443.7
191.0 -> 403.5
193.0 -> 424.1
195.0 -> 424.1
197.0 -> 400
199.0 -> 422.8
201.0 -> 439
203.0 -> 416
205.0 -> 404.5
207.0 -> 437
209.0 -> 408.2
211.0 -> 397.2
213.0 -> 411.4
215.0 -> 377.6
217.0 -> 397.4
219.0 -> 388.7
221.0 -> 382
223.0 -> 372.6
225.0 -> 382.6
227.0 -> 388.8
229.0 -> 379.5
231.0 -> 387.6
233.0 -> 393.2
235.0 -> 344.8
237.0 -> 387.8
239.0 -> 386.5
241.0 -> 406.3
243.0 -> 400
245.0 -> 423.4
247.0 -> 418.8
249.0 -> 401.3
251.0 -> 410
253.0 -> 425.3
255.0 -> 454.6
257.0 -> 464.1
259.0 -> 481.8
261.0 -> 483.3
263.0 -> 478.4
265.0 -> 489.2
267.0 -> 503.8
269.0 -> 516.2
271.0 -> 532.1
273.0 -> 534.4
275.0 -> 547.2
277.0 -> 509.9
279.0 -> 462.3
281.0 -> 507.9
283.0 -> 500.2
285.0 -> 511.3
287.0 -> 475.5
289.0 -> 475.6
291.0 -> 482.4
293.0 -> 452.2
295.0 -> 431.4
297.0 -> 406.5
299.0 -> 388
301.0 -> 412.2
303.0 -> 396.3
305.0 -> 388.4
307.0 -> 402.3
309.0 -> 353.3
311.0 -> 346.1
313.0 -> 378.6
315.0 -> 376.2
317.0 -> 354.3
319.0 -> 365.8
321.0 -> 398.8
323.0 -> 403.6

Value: 0.99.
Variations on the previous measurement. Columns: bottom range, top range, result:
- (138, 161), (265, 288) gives 1.36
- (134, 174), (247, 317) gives 1.17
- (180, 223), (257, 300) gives 1.16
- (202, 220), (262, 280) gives 1.26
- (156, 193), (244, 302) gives 1.09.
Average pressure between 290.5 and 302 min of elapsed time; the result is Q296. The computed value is 426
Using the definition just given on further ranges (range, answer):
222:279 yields 440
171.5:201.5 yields 438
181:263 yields 414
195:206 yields 417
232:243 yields 385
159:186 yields 429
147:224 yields 415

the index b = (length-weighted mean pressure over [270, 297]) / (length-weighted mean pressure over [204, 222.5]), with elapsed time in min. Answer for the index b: 1.23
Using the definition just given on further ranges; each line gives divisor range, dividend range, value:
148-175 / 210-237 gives 0.95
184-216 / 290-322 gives 0.94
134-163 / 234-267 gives 1.15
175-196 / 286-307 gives 0.97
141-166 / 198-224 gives 1.05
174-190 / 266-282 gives 1.13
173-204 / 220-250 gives 0.89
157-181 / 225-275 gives 1.03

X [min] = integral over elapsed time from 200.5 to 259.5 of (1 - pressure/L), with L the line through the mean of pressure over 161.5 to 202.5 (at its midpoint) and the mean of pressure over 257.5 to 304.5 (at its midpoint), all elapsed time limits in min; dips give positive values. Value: 6.2 min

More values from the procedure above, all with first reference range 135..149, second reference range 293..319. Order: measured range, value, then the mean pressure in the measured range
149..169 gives -2.5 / 400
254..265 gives -2.8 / 474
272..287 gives -5.0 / 508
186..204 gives -3.2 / 428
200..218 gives -2.1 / 410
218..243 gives -0.9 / 384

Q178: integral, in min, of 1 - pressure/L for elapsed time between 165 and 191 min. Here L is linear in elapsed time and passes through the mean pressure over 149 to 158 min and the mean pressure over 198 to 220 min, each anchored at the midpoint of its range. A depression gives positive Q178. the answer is -2.5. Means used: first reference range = 393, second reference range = 409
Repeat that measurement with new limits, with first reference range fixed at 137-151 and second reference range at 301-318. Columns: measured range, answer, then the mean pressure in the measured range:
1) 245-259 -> -2.4 min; 432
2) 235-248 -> -1.1 min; 399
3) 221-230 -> -0.4 min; 381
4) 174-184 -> -2.6 min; 455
